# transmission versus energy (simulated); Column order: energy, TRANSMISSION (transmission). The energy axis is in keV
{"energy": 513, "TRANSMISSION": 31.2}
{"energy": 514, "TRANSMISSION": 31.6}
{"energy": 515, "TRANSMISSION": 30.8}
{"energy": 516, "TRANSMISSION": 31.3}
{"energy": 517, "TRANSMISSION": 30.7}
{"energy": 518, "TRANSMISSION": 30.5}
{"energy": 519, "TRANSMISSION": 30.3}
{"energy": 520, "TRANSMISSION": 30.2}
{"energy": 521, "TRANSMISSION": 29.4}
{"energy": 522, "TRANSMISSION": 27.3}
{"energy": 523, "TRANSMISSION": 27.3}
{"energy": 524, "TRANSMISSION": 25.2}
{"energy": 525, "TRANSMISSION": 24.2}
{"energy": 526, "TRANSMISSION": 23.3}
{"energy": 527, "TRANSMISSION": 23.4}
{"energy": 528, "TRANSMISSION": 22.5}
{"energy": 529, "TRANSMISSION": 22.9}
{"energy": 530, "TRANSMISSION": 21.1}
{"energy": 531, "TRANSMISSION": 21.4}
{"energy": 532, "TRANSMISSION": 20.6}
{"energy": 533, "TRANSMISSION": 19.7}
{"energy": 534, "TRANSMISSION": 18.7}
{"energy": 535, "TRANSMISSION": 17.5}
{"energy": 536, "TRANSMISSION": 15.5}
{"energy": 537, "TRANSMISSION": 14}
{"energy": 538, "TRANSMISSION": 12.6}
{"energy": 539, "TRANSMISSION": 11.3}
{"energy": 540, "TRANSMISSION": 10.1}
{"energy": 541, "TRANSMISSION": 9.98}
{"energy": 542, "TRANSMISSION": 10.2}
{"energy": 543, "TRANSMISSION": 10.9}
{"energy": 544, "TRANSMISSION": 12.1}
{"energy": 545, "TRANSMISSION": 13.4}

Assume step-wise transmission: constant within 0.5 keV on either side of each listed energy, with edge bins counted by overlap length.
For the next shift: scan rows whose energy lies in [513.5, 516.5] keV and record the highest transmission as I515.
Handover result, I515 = 31.6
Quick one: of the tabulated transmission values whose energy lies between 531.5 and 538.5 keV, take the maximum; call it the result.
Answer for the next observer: 20.6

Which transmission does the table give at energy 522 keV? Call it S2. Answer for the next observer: 27.3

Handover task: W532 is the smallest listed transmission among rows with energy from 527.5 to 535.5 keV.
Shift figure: 17.5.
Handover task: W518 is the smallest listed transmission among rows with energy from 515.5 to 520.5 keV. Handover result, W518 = 30.2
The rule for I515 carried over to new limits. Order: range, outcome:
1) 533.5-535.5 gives 18.7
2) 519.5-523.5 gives 30.2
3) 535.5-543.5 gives 15.5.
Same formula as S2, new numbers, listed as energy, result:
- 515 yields 30.8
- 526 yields 23.3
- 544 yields 12.1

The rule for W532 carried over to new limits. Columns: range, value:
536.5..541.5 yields 9.98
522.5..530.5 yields 21.1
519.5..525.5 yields 24.2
